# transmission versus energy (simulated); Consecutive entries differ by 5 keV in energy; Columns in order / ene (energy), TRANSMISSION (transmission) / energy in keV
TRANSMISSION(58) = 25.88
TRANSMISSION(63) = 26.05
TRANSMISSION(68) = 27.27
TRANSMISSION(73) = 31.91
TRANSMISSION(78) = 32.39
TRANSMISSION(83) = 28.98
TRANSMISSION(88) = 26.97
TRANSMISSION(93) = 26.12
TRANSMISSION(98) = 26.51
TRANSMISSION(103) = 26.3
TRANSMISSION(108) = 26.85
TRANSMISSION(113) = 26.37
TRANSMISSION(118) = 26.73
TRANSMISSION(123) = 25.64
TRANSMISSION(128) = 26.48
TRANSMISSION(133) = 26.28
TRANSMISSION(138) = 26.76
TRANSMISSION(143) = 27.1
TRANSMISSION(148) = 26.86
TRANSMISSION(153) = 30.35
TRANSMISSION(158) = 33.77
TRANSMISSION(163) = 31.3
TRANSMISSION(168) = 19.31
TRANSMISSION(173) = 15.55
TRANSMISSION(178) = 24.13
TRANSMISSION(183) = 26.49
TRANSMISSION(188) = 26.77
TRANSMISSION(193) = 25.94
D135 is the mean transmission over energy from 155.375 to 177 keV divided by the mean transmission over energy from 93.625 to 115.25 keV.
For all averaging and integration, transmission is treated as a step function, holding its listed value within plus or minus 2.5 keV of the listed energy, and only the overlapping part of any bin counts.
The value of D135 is 0.94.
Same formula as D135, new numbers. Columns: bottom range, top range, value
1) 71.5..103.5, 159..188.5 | 0.85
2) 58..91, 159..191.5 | 0.85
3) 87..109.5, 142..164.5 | 1.13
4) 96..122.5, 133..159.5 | 1.08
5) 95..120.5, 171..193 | 0.89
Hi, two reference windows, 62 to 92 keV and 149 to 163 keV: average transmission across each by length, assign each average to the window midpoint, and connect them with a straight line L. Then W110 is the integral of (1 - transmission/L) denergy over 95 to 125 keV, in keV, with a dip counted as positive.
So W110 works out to 3.5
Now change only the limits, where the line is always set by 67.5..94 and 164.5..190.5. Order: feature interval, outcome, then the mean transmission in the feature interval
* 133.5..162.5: -4.99 keV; 28.9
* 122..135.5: -0.08 keV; 26.2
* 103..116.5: 0.36 keV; 26.6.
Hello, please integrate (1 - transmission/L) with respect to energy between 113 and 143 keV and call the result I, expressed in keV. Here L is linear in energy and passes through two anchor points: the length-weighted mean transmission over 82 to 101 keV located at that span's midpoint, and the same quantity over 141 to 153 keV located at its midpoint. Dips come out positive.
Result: 1.1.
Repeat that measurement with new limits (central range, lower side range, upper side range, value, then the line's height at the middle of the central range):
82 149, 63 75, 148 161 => 7.43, 30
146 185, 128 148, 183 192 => 0.98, 26.6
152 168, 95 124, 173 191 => -3.18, 25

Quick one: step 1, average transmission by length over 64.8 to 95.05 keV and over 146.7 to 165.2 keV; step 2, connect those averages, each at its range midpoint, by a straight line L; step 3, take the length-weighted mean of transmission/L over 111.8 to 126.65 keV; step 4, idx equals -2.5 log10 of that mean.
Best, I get 0.14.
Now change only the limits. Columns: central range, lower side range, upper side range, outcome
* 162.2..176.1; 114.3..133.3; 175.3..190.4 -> 0.223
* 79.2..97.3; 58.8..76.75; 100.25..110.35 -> -0.008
